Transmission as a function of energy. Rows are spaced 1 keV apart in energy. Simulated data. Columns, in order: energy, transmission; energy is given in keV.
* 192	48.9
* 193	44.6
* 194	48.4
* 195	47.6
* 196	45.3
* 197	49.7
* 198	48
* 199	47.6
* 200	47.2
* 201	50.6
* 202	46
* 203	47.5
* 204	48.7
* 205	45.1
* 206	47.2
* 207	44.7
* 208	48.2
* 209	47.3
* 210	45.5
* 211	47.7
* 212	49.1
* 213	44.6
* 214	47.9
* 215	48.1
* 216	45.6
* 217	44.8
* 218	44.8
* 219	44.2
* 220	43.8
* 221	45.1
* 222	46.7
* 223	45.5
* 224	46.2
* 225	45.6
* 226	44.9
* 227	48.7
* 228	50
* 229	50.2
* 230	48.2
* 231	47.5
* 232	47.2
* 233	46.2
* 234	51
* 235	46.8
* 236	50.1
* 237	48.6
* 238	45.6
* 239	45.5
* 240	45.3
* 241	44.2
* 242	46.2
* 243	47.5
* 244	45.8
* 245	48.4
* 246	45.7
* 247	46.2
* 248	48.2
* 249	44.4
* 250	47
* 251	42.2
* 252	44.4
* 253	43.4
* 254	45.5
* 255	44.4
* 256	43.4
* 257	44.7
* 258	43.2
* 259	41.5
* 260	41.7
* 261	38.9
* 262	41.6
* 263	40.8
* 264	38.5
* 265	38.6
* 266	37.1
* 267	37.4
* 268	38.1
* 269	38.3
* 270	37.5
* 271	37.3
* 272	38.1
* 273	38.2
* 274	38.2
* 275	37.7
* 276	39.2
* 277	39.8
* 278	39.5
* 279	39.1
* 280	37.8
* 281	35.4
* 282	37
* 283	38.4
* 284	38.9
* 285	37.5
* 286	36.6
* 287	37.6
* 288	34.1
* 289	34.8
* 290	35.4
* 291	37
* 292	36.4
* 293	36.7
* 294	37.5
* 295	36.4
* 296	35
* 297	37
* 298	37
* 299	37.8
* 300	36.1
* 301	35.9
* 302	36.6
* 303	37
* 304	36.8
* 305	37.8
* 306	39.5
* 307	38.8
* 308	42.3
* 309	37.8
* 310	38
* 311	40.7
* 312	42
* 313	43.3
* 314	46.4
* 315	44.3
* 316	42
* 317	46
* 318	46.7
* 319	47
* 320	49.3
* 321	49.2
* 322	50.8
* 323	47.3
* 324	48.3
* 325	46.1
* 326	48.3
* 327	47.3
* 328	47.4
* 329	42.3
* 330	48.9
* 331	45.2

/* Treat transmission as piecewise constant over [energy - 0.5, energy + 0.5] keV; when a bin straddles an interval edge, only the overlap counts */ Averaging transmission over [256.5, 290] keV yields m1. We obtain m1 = 38.5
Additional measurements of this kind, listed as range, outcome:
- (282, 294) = 36.7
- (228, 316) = 41.1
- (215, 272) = 44.4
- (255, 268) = 40.7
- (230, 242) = 47.1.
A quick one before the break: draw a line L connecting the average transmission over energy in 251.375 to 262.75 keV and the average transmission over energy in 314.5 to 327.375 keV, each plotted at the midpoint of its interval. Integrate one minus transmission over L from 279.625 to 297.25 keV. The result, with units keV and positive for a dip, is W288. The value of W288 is 3.3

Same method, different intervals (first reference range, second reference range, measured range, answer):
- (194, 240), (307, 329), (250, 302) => 8.06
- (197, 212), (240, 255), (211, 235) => -0.10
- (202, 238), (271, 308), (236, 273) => -0.63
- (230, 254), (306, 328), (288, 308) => 3.68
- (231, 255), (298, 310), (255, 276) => 1.73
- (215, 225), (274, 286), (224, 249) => -2.19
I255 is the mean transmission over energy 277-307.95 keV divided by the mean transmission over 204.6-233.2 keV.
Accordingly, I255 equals 0.80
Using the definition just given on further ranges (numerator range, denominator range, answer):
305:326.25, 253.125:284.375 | 1.12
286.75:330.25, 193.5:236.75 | 0.87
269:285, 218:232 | 0.82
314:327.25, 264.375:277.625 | 1.23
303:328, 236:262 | 0.98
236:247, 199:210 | 0.98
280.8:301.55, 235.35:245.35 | 0.78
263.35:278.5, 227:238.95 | 0.79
